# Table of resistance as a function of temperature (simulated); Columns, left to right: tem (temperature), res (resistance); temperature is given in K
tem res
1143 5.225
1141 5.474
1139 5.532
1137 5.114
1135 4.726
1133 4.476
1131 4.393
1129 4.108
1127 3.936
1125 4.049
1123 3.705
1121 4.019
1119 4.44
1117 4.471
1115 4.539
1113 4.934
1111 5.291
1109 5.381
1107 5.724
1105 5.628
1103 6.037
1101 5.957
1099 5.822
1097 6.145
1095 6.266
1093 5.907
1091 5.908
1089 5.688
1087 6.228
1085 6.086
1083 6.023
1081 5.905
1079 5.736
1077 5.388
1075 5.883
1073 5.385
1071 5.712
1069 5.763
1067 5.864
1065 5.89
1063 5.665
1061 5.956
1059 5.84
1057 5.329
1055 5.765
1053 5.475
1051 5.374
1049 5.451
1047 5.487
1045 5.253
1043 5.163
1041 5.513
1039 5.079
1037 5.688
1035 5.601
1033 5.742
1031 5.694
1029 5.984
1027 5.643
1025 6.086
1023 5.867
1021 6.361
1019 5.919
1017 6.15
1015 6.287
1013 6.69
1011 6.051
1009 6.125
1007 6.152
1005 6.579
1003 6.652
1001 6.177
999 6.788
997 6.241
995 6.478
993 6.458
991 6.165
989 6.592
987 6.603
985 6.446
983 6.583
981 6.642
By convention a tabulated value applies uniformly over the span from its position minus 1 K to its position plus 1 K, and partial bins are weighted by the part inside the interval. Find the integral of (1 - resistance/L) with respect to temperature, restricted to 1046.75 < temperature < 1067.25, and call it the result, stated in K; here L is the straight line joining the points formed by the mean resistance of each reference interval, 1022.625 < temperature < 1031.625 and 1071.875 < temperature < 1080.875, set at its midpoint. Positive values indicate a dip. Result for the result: 0.3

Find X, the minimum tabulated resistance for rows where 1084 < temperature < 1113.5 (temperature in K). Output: 4.934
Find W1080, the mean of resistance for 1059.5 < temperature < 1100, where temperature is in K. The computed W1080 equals 5.86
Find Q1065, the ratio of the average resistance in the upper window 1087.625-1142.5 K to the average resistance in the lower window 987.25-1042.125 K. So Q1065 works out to 0.84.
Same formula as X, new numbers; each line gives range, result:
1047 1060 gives 5.329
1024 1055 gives 5.079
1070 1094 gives 5.385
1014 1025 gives 5.867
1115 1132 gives 3.705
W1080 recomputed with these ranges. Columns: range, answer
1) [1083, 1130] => 5.25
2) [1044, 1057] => 5.46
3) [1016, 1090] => 5.72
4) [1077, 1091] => 5.9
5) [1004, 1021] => 6.25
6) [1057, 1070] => 5.79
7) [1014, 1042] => 5.83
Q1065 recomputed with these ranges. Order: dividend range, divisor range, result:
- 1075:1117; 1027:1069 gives 1.02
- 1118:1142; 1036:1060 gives 0.83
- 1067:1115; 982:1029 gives 0.91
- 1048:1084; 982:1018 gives 0.89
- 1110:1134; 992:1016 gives 0.68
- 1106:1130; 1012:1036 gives 0.76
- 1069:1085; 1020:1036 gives 0.98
